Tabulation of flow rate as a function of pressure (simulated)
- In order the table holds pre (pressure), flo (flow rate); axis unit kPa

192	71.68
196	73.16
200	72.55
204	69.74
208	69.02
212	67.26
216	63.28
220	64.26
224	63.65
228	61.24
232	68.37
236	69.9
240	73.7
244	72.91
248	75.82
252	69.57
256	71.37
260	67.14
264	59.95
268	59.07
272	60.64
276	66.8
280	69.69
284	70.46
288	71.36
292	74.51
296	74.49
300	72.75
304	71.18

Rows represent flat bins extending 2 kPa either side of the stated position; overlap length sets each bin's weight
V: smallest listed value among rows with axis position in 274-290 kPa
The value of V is 66.8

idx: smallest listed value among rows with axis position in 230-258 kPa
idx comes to 68.37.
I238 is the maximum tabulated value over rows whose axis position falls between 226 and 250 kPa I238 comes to 75.82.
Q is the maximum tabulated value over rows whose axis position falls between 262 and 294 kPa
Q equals 74.51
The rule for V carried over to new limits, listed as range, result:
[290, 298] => 74.49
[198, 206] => 69.74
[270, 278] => 60.64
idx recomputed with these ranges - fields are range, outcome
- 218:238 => 61.24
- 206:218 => 63.28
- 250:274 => 59.07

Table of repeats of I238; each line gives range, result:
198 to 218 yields 72.55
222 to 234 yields 68.37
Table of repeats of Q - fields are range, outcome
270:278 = 66.8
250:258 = 71.37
